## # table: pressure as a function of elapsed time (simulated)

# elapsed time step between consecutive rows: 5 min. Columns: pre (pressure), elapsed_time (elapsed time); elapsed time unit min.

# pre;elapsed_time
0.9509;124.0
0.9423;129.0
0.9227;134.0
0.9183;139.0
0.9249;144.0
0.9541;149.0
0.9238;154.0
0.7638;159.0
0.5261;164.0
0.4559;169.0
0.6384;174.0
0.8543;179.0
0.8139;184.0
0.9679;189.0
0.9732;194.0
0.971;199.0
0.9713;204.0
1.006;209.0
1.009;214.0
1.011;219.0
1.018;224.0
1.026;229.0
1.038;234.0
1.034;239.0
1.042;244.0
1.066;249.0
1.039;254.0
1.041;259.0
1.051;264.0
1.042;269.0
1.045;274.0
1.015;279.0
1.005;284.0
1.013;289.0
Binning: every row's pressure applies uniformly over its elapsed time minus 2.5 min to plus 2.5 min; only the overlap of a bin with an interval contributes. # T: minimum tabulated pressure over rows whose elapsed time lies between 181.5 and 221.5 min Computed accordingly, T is 0.8139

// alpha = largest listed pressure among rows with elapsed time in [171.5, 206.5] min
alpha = 0.9732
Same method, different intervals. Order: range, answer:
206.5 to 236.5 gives 1.038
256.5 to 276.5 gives 1.051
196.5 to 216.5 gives 1.009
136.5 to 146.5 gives 0.9249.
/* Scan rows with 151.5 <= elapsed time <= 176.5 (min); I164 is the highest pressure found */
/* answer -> 0.9238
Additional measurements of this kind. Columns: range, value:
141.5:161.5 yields 0.9541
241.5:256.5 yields 1.066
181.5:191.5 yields 0.9679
